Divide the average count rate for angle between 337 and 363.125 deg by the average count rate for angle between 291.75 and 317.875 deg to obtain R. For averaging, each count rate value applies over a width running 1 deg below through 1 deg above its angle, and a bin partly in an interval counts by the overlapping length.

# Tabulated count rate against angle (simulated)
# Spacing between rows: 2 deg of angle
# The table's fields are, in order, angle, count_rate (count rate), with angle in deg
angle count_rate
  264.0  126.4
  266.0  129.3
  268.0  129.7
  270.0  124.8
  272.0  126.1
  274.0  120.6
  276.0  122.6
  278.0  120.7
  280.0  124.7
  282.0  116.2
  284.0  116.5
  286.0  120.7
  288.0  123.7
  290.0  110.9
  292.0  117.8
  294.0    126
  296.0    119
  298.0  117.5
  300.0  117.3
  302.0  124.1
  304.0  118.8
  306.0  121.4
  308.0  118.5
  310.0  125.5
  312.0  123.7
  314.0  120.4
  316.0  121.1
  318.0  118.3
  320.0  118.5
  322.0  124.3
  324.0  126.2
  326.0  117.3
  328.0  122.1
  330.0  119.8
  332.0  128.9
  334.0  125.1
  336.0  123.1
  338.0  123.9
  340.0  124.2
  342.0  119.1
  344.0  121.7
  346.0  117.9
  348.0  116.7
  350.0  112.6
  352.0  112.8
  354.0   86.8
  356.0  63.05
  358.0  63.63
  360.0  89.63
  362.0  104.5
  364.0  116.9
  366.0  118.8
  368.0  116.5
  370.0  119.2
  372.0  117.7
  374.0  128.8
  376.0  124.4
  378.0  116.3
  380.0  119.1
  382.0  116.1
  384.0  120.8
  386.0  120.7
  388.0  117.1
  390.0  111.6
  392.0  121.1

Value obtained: 0.86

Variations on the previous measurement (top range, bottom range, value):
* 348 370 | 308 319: 0.83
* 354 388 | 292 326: 0.90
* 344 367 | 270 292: 0.84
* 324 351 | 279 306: 1.01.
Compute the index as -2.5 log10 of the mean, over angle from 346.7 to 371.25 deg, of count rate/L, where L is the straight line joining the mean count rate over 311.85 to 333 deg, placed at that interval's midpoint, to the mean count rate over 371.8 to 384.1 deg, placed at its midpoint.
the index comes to 0.184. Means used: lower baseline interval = 122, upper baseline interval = 121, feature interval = 102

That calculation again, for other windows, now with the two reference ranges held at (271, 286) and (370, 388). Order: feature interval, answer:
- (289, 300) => 0.02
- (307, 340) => -0.02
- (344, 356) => 0.13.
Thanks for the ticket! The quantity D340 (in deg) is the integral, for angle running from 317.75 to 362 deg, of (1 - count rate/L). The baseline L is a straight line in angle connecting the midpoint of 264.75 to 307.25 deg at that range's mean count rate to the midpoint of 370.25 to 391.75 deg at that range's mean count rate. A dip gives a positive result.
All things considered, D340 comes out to 2.94 deg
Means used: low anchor 121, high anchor 119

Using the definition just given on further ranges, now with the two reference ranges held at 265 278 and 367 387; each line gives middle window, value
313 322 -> 0.2 deg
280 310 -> 1.1 deg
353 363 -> 3.3 deg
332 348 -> -0.1 deg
